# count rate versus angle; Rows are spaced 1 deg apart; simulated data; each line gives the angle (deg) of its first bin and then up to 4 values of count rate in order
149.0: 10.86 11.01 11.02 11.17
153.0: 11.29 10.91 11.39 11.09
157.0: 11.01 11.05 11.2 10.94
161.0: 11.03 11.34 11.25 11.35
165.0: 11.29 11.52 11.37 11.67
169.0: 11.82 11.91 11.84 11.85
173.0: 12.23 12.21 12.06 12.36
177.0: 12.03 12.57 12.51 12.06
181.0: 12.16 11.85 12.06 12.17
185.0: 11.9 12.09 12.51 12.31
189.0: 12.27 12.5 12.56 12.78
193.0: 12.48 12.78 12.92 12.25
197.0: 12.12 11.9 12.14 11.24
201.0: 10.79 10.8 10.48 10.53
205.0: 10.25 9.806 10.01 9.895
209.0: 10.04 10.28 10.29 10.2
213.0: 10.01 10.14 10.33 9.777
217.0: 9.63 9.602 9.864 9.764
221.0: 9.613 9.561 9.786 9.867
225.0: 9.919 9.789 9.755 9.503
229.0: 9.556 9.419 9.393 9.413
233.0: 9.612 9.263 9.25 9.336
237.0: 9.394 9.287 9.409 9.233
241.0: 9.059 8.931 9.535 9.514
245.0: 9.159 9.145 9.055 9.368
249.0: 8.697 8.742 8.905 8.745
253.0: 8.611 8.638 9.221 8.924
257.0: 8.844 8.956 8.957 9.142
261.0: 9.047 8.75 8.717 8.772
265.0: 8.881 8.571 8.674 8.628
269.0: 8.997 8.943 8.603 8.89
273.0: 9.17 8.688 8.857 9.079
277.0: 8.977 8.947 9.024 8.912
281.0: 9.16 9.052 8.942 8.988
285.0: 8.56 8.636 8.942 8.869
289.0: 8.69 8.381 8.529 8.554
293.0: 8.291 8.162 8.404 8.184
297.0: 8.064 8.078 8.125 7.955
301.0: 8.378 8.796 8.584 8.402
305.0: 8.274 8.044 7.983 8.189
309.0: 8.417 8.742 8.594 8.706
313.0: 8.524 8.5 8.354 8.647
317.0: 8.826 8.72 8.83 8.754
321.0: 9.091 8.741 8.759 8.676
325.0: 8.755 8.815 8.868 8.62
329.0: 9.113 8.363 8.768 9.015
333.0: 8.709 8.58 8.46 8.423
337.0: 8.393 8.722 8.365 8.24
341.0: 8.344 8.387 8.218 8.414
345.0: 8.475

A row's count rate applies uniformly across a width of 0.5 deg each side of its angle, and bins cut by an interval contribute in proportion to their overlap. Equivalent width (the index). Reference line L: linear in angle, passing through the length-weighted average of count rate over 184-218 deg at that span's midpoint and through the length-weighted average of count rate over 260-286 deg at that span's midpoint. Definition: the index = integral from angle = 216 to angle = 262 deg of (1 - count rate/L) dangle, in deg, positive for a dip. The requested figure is 3.1 deg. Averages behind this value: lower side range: 11.2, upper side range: 8.87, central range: 9.3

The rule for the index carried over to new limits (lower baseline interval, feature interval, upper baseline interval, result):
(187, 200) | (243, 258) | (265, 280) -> 1.3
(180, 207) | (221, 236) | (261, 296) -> 1.4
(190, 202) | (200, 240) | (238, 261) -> 3.3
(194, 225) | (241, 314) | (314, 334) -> 5.6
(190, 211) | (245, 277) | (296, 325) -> 2.9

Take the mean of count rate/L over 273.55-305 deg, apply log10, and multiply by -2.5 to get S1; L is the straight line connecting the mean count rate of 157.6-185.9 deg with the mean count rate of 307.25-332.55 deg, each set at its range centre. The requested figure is 0.09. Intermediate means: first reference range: 11.8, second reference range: 8.69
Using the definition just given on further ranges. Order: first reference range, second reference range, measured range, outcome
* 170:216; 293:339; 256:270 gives 0.11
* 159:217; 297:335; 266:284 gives 0.07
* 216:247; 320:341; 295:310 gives 0.08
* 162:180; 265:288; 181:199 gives -0.09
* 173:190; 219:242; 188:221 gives 0.00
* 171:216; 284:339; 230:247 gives 0.12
